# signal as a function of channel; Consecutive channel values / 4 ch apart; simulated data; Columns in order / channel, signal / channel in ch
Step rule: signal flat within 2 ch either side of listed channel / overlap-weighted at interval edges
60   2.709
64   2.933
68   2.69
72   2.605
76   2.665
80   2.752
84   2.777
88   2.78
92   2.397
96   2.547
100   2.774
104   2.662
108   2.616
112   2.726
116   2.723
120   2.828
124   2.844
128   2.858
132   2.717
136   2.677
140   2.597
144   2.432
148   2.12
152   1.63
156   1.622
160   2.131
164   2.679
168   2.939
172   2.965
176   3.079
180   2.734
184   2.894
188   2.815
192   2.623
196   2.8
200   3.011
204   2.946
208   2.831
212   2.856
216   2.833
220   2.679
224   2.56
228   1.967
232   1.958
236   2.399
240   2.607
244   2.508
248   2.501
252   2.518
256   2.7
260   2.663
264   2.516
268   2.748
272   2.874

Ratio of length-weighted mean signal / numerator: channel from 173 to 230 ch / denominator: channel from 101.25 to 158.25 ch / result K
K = 1.10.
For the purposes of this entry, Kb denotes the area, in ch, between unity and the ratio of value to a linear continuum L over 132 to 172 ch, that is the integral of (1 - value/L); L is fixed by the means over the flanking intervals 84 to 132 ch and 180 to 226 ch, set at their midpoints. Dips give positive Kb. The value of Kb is 5.6 ch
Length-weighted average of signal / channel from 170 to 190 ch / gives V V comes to 2.9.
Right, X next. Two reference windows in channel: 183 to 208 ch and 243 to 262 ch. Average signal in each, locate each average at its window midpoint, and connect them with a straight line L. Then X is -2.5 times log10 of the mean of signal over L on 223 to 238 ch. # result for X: 0.22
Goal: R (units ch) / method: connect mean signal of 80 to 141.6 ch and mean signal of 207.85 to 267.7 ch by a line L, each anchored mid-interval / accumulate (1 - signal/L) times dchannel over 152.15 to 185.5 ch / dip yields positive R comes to 0.7 ch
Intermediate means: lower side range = 2.7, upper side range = 2.54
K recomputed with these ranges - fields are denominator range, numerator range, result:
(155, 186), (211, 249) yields 0.93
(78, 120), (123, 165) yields 0.88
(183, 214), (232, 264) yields 0.88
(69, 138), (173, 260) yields 0.98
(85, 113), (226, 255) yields 0.89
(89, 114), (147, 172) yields 0.86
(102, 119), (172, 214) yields 1.06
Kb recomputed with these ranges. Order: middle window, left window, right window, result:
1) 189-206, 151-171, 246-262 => -3.2 ch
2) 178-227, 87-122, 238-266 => -3.3 ch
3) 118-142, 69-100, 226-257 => -1.6 ch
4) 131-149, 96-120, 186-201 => 1.4 ch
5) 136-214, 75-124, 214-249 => -2.2 ch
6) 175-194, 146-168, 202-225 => -2.9 ch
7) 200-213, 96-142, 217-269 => -1.7 ch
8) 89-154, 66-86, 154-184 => 2.0 ch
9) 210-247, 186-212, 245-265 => 3.0 ch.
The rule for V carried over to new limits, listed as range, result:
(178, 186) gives 2.81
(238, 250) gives 2.54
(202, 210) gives 2.89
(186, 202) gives 2.81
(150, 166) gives 2.02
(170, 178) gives 3.02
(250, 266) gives 2.6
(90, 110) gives 2.6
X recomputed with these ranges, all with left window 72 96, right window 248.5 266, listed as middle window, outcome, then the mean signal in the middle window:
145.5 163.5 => 0.32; 1.96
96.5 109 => -0.01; 2.67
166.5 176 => -0.14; 2.98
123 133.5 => -0.07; 2.81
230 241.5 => 0.13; 2.31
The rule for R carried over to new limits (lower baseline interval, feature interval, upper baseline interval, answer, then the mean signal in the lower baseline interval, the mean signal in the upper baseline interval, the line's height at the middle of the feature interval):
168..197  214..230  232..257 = 0.7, 2.85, 2.49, 2.62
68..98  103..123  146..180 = -1.2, 2.65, 2.42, 2.56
